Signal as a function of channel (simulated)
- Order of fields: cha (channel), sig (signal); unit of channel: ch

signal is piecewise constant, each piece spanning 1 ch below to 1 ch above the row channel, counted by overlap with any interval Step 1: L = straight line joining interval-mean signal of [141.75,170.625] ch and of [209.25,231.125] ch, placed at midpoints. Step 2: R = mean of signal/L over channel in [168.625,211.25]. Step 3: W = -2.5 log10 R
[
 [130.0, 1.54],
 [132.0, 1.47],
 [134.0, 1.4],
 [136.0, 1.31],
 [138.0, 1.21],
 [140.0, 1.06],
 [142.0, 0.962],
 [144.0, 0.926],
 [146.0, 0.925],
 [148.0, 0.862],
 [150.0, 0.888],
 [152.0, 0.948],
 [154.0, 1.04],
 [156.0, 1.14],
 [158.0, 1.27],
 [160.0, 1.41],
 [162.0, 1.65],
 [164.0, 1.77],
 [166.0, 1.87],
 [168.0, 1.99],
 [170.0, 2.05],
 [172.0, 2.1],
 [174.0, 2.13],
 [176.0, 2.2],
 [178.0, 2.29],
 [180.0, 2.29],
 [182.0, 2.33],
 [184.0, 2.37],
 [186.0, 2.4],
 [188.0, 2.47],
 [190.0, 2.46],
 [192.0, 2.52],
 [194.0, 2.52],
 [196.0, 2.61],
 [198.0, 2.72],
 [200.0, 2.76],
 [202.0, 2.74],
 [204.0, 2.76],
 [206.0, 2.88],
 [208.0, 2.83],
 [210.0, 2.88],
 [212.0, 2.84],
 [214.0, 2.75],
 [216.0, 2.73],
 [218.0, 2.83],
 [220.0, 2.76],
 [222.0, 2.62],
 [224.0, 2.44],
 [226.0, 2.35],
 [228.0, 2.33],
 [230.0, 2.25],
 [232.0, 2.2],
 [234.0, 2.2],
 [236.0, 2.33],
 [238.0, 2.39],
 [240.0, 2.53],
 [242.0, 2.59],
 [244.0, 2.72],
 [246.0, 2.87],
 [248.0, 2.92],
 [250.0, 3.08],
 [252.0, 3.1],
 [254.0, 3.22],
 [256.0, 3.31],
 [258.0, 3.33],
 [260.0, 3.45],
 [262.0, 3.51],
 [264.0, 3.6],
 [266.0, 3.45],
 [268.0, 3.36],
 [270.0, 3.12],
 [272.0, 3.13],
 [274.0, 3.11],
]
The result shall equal -0.242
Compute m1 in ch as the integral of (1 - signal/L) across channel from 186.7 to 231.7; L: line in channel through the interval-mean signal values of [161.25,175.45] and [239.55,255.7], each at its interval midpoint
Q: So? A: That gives -3.66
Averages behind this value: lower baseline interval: 1.95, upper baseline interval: 2.91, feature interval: 2.63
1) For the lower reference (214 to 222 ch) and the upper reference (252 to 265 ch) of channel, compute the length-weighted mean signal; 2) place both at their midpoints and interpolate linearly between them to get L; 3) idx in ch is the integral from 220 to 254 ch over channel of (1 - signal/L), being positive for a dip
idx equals 5.2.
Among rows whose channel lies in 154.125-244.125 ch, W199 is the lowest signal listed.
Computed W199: 1.14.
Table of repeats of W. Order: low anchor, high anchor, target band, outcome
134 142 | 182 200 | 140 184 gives 0.167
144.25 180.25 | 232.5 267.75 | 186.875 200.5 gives -0.233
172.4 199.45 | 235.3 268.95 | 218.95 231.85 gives 0.144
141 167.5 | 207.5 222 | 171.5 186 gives -0.215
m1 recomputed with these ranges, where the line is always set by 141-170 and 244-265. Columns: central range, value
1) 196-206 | -2.6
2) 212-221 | -1.1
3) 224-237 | 2.2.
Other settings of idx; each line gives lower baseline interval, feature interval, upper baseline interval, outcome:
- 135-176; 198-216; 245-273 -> -3.76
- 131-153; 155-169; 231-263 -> -1.48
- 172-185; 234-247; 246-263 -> 2.14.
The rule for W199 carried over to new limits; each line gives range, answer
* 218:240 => 2.2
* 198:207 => 2.72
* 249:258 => 3.08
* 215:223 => 2.62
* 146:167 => 0.862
